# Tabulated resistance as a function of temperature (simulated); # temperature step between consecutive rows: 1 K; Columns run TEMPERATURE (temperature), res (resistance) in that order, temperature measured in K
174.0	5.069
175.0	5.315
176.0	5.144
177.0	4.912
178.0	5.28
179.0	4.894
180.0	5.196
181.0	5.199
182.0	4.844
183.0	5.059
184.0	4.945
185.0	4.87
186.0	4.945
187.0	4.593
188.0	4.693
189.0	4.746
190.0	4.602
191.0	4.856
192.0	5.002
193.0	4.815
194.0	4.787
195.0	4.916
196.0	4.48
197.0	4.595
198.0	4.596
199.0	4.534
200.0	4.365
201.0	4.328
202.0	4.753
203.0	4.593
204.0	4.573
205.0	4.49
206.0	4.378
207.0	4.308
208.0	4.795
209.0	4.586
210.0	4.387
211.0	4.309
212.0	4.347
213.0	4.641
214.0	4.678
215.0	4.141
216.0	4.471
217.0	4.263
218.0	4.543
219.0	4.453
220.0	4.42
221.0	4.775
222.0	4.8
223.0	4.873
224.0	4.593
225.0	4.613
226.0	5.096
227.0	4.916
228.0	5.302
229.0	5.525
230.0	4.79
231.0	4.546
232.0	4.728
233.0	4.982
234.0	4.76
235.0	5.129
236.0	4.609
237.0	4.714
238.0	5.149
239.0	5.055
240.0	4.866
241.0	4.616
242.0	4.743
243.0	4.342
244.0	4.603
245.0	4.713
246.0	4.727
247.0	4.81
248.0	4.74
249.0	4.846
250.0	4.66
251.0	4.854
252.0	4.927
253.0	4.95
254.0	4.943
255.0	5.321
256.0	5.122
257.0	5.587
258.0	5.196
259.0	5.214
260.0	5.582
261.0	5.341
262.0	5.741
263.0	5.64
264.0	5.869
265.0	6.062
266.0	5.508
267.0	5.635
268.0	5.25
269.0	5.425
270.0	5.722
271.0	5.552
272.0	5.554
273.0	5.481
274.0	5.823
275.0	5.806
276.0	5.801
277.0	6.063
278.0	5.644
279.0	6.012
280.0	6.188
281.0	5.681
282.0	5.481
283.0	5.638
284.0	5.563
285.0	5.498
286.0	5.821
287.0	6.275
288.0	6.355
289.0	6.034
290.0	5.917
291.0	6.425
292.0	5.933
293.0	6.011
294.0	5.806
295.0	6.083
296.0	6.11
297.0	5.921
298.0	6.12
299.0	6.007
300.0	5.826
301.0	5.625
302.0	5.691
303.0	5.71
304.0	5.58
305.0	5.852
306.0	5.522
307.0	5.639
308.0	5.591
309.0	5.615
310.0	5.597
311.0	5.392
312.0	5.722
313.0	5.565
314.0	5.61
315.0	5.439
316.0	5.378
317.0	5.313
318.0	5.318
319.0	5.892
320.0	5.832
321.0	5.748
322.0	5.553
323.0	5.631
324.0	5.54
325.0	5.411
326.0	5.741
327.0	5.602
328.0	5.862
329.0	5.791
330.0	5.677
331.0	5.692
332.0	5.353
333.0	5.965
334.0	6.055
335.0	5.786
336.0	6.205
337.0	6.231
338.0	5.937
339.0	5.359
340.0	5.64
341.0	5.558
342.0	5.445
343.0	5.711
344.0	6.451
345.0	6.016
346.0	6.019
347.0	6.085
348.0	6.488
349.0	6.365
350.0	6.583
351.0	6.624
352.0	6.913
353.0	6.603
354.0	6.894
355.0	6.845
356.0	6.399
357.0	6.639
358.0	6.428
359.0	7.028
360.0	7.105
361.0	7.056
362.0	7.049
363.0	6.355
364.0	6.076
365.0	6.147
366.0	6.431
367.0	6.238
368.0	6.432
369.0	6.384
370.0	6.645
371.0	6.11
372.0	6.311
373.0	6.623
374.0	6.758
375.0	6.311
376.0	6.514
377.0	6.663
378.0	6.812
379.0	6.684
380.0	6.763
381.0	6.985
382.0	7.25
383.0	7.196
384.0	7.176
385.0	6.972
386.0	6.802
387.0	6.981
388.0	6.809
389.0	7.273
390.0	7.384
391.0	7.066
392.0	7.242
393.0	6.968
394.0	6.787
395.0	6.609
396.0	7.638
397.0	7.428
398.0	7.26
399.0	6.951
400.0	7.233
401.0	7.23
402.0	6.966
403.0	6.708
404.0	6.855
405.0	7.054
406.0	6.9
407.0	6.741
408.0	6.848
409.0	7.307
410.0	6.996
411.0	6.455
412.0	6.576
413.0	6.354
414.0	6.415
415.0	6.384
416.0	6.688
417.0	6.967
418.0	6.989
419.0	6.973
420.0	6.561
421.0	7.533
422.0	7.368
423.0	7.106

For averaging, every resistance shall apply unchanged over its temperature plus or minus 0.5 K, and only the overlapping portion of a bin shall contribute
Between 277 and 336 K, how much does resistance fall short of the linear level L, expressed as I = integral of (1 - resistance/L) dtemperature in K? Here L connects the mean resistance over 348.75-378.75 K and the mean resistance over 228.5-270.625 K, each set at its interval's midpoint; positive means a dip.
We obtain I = 0.6 K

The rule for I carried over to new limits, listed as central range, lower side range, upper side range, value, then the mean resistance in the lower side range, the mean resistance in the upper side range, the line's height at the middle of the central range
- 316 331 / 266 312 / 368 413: 1.3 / 5.78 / 6.88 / 6.15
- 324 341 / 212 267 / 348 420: 1.0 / 4.93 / 6.79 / 6.13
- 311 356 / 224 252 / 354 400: 2.1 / 4.83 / 6.8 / 6.18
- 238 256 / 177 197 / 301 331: 1.4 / 4.87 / 5.62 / 5.22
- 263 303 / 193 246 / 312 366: -3.2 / 4.67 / 6.04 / 5.4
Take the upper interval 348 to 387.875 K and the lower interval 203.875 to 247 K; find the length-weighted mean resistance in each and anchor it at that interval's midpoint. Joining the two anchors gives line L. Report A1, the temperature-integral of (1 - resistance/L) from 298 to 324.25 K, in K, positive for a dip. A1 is 1.1 K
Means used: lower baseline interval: 4.68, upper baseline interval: 6.67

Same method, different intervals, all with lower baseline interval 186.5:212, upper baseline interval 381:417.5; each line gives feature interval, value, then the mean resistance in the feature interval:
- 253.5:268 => -0.4 K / 5.47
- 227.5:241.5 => 0.3 K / 4.91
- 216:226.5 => 0.5 K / 4.63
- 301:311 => 0.4 K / 5.63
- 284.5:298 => -0.8 K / 6.02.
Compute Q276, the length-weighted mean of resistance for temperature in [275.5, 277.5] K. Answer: 5.93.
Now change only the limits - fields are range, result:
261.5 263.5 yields 5.69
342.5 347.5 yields 6.06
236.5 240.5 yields 4.95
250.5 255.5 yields 5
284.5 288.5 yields 5.99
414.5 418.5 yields 6.76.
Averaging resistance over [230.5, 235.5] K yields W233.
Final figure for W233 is 4.83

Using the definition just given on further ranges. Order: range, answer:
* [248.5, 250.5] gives 4.75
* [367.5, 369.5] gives 6.41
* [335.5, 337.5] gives 6.22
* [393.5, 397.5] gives 7.12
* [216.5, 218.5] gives 4.4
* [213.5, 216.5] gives 4.43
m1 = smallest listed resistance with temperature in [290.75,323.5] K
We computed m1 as 5.313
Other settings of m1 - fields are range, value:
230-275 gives 4.342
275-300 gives 5.481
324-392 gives 5.353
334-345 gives 5.359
